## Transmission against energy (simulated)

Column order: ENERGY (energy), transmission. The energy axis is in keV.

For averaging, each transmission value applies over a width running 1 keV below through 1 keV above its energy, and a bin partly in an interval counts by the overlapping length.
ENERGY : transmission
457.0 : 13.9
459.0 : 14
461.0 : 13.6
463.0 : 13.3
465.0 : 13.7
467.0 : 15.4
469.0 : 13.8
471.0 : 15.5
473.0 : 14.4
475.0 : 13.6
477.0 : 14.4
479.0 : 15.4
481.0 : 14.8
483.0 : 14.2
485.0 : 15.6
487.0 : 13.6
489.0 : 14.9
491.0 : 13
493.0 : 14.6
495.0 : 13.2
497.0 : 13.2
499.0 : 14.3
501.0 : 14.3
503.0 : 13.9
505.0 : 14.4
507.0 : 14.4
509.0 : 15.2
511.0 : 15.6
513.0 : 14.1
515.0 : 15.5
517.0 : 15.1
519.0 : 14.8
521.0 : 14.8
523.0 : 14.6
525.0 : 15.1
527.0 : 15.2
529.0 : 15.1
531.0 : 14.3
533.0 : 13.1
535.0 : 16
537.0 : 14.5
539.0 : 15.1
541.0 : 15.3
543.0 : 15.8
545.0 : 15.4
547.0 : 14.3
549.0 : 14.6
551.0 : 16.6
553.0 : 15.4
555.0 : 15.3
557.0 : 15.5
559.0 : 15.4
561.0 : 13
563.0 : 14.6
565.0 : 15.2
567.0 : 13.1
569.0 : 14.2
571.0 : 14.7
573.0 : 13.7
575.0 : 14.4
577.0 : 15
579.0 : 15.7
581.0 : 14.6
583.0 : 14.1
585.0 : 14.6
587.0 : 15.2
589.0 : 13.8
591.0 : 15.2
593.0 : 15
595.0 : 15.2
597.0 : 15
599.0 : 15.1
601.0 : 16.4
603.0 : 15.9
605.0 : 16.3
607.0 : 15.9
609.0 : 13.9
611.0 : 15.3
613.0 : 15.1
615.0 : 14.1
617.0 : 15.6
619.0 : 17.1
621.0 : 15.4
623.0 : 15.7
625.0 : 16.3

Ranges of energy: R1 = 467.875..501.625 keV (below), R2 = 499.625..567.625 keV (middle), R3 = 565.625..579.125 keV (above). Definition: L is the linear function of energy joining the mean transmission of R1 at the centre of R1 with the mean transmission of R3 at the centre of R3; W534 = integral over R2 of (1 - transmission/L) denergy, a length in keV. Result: -2.5 keV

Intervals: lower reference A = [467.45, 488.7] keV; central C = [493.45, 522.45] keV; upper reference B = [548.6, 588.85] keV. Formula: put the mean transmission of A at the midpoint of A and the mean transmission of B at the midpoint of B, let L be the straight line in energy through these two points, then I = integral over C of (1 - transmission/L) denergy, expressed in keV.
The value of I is 0.3 keV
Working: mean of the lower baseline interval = 14.6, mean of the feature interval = 14.5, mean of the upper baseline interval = 14.7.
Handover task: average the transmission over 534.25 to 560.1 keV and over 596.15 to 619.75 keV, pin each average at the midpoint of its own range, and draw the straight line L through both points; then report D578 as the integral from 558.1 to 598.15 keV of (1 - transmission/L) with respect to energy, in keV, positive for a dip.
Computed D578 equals 2.09 keV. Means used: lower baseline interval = 15.3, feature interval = 14.6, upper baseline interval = 15.5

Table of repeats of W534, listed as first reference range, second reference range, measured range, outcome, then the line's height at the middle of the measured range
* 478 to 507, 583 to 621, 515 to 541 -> -0.5 keV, 14.6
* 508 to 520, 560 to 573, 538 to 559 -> -1.3 keV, 14.4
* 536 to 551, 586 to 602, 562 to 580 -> 0.7 keV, 15.1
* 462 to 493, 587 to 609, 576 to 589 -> 0.3 keV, 15.2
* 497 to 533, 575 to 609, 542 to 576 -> 0.3 keV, 14.9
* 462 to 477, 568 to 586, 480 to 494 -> -0.1 keV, 14.3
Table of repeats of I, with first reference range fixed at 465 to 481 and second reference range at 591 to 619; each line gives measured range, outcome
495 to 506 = 0.6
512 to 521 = 0.0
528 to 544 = 0.1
